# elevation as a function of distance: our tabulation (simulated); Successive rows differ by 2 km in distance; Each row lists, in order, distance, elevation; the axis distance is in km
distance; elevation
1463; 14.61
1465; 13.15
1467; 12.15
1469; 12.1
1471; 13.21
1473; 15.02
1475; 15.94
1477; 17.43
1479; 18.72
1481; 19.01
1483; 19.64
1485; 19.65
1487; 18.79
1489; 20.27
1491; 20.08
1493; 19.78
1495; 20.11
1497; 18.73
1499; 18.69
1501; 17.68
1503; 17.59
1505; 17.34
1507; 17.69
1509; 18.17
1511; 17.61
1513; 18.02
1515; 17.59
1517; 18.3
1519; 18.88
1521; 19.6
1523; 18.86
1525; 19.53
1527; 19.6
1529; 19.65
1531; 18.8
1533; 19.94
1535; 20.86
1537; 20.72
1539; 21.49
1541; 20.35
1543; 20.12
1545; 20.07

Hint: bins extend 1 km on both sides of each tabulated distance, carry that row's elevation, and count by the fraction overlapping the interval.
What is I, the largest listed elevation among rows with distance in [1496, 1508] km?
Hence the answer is 18.73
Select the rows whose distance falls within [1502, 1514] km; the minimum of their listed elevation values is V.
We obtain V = 17.34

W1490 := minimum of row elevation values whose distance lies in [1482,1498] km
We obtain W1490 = 18.73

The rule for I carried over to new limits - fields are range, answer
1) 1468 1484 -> 19.64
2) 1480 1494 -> 20.27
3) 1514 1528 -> 19.6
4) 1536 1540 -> 21.49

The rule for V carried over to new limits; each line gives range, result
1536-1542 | 20.35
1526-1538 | 18.8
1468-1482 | 12.1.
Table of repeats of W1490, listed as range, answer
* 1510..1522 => 17.59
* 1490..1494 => 19.78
